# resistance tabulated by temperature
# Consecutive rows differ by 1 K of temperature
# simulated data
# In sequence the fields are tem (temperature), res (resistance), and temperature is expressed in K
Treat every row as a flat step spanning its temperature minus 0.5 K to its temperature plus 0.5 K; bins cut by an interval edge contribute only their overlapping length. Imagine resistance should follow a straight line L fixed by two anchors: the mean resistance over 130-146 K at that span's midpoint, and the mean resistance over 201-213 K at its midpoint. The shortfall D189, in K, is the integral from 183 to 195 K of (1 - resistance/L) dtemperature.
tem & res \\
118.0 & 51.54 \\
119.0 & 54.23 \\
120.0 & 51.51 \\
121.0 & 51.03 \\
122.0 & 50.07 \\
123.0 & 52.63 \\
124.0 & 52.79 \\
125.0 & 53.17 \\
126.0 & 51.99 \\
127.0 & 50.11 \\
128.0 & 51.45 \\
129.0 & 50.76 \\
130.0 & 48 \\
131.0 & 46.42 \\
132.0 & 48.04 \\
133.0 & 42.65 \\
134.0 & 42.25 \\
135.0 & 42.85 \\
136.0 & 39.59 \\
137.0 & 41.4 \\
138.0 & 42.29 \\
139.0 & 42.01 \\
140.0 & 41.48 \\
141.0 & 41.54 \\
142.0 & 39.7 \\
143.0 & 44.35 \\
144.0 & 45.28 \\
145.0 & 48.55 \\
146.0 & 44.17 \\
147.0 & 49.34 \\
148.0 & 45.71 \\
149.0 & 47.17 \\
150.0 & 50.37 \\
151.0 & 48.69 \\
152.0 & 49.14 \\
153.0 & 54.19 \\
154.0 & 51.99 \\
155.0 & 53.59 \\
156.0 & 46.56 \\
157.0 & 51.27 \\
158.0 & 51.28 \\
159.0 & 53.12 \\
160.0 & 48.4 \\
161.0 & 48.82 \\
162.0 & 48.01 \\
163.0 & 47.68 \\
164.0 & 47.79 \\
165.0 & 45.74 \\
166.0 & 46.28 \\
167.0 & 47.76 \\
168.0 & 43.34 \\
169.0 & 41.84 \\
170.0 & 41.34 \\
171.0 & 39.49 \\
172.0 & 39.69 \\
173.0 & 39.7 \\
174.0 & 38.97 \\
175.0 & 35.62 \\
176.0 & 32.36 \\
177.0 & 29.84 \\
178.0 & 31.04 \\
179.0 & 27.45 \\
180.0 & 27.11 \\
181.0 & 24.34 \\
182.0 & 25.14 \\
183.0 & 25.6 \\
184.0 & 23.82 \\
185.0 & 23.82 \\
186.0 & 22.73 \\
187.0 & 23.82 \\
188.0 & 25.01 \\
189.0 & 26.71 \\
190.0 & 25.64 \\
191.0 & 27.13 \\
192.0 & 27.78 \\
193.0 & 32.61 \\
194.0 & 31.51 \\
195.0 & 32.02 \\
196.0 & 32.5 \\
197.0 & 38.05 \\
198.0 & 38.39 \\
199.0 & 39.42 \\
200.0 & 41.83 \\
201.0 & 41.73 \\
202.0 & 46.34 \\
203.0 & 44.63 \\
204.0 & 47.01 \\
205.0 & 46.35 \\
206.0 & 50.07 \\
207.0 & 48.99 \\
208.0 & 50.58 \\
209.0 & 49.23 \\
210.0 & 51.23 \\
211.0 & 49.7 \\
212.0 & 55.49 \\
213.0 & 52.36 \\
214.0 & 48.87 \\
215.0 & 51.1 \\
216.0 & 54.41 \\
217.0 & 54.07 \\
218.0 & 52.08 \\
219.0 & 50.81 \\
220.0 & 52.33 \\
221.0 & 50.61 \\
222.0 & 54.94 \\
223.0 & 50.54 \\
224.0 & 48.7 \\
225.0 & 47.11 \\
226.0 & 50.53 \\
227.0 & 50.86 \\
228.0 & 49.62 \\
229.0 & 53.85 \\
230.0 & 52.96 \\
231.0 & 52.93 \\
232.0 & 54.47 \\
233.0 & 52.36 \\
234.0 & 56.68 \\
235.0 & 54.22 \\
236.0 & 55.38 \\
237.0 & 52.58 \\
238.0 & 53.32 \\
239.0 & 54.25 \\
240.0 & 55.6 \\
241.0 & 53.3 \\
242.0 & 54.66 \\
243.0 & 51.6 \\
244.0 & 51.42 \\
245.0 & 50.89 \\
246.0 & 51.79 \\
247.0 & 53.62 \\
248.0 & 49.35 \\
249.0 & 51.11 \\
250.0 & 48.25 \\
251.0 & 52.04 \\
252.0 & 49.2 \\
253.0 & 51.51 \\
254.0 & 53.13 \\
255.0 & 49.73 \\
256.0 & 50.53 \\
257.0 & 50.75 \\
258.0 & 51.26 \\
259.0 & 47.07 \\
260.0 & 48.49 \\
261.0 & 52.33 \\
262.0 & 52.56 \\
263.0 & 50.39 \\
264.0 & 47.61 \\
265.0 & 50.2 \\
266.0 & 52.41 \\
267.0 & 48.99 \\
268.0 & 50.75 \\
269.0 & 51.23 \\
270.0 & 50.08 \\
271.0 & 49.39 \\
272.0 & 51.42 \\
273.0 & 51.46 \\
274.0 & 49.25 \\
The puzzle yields 5.3 K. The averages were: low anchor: 43.4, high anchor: 48.9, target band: 26.6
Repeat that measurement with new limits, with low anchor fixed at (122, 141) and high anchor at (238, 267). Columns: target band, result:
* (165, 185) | 5.6 K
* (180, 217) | 8.3 K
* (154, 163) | -0.5 K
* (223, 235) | -0.4 K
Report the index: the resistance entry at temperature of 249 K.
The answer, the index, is 51.11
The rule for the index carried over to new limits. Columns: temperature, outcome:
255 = 49.73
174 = 38.97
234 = 56.68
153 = 54.19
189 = 26.71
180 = 27.11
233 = 52.36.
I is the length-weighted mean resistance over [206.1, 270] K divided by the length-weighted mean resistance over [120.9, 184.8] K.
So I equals 1.18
